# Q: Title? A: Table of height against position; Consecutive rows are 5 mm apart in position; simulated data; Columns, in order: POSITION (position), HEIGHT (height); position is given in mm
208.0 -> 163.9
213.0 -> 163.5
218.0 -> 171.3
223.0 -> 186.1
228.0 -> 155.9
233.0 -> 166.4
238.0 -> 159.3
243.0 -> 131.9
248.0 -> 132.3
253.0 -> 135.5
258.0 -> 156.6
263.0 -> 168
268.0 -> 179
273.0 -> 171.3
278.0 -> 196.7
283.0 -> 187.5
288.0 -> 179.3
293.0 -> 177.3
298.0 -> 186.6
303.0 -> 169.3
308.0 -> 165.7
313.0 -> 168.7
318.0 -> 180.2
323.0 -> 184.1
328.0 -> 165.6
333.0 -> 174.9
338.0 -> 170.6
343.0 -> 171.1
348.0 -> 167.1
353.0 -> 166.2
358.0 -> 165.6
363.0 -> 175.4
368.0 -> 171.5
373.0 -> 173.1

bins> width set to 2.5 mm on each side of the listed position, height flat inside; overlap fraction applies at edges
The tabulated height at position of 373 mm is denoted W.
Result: 173.1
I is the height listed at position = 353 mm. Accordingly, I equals 166.2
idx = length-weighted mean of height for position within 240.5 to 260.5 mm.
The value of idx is 139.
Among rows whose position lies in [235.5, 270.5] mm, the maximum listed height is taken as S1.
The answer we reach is 179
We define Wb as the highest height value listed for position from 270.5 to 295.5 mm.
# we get 196.7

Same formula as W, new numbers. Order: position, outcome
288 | 179.3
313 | 168.7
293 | 177.3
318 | 180.2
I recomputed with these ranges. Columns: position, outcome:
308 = 165.7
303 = 169.3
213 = 163.5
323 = 184.1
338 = 170.6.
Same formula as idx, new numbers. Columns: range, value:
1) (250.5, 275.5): 162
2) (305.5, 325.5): 175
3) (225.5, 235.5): 161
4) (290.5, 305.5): 178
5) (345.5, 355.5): 167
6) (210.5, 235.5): 169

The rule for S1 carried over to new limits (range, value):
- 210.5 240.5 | 186.1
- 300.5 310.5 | 169.3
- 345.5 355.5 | 167.1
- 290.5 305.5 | 186.6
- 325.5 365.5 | 175.4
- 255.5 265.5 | 168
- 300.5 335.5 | 184.1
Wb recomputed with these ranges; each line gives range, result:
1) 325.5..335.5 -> 174.9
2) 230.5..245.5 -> 166.4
